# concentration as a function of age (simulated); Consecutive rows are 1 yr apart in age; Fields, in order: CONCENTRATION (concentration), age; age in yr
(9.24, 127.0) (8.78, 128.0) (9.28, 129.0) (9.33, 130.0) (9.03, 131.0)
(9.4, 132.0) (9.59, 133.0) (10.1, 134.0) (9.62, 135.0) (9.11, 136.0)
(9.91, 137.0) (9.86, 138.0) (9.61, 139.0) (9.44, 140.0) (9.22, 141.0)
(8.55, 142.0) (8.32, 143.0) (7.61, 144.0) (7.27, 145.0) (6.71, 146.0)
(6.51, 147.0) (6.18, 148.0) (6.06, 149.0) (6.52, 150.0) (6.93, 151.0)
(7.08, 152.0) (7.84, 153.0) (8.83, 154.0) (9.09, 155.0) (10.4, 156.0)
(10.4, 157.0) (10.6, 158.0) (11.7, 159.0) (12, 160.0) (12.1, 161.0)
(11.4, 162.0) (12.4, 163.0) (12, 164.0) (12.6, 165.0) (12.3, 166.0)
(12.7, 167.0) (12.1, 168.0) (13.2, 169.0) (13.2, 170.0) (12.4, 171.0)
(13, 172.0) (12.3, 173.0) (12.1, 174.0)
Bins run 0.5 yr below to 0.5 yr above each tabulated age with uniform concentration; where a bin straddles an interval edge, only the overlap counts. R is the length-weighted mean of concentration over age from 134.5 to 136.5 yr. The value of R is 9.36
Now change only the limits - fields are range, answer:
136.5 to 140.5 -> 9.7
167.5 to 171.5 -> 12.7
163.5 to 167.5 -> 12.4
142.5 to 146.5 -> 7.48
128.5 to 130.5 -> 9.3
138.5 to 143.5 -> 9.03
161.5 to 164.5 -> 11.9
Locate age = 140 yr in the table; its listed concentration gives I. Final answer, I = 9.44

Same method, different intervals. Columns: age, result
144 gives 7.61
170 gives 13.2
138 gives 9.86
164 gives 12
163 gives 12.4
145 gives 7.27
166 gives 12.3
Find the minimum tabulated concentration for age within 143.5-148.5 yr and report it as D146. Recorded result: 6.18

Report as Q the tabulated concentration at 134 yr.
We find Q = 10.1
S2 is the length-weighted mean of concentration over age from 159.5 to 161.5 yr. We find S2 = 12.1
